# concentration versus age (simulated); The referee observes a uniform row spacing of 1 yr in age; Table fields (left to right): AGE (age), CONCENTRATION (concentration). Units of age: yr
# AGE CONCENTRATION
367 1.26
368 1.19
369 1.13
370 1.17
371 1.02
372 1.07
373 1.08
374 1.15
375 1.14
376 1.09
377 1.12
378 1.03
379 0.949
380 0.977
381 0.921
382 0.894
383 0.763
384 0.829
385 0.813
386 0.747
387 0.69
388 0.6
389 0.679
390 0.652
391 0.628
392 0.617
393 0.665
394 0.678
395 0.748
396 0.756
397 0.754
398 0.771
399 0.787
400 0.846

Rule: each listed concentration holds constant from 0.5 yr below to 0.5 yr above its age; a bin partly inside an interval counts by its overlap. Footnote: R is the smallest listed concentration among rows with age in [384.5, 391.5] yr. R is 0.6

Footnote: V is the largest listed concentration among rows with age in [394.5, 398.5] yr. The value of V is 0.771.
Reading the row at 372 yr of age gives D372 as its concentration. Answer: 1.07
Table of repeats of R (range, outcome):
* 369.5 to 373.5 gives 1.02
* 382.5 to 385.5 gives 0.763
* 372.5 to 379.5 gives 0.949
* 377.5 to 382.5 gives 0.894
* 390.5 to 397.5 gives 0.617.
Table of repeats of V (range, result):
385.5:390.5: 0.747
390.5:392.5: 0.628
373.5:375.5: 1.15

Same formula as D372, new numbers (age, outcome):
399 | 0.787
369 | 1.13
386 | 0.747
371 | 1.02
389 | 0.679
